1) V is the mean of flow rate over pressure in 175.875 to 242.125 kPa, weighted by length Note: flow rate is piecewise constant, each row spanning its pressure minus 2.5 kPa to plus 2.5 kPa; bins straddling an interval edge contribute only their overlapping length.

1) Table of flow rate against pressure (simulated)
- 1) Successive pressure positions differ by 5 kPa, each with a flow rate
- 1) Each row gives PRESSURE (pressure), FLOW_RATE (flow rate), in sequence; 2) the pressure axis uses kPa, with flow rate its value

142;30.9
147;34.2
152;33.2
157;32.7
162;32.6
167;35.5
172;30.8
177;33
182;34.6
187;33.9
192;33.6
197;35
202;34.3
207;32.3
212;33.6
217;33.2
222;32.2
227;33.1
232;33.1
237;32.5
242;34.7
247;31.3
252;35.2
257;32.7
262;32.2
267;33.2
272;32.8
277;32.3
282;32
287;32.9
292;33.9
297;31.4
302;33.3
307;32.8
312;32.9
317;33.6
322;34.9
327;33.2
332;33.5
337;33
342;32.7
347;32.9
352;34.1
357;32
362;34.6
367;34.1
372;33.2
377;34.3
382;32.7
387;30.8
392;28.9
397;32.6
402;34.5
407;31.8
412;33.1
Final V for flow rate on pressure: 33.5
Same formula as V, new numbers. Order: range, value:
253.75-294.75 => 32.8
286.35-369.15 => 33.3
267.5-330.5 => 33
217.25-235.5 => 32.8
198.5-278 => 33.1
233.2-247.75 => 33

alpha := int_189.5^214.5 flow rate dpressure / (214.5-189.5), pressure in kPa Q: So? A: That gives 33.8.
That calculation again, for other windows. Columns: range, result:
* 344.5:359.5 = 33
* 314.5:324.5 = 34.2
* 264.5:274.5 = 33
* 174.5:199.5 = 34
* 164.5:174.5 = 33.1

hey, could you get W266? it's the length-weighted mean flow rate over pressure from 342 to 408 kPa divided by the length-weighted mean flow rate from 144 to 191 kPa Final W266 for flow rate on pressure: 0.98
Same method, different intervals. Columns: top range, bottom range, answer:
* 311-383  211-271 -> 1.01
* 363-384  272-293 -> 1.03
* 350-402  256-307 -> 1.00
